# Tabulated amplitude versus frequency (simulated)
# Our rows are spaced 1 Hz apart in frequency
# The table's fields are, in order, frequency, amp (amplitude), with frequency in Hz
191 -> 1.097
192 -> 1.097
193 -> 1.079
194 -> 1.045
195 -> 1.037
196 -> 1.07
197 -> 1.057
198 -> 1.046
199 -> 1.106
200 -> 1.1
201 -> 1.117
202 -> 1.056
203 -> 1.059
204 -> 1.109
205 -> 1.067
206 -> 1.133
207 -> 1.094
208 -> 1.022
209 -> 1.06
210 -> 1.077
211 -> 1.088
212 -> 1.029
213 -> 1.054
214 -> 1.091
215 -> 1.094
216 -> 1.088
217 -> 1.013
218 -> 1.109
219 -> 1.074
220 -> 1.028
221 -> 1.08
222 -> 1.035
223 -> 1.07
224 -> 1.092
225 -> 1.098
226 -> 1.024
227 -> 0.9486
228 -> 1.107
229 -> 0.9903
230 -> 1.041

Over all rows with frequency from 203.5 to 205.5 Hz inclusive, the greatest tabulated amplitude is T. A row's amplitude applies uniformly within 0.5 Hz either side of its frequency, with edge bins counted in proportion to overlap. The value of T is 1.109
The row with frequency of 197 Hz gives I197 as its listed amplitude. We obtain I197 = 1.057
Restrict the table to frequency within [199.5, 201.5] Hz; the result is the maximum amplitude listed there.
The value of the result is 1.117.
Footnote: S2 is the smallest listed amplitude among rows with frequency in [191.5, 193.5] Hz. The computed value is 1.079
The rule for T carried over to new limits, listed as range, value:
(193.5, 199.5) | 1.106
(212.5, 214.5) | 1.091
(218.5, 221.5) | 1.08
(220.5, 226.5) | 1.098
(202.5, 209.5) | 1.133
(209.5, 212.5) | 1.088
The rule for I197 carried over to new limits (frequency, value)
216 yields 1.088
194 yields 1.045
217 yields 1.013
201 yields 1.117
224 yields 1.092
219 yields 1.074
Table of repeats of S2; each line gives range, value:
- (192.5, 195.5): 1.037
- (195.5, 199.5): 1.046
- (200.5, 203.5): 1.056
